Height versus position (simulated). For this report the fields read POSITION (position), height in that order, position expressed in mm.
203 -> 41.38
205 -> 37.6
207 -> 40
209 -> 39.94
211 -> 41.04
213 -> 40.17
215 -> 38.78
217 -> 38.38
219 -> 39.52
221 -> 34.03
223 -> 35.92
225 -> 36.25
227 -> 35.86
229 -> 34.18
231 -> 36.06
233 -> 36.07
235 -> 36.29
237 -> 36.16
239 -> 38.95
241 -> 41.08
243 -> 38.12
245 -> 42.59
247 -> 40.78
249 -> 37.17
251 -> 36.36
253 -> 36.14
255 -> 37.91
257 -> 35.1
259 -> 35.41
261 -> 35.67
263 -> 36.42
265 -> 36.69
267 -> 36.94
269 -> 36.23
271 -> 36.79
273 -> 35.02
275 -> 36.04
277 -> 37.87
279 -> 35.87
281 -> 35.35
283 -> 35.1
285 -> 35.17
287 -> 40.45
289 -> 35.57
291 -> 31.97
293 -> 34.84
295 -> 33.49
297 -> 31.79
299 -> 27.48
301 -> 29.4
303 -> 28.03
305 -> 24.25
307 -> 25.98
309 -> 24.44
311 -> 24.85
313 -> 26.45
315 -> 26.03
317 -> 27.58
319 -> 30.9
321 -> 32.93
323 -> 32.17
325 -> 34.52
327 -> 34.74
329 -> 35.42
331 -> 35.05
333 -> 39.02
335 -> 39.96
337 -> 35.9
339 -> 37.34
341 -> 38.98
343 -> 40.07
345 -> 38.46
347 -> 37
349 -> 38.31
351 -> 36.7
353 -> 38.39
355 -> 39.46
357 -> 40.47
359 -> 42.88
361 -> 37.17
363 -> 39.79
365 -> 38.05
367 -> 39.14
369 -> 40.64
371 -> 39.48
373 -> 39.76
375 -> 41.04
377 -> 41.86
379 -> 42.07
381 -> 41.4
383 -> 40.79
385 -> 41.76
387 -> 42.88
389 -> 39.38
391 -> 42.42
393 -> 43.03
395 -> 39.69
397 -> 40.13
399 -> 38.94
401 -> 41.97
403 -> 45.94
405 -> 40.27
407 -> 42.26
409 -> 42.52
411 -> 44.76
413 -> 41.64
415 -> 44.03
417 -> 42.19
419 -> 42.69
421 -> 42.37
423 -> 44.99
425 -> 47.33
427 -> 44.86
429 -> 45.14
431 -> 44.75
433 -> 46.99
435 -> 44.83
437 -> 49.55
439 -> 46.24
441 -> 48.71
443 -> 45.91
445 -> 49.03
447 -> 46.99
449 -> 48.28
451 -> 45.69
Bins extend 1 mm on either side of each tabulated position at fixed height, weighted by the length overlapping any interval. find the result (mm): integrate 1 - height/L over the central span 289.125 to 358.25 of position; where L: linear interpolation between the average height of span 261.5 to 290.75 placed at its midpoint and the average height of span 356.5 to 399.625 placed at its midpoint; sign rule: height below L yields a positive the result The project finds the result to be 9.00 mm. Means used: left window 36.3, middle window 33.4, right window 40.6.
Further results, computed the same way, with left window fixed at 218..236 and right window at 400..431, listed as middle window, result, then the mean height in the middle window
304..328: 6.6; 28.7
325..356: 2.3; 37.6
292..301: 1.7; 31.6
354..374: 0.9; 39.7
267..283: 0.8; 36.1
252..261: 0.3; 36.1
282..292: 0.7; 35.7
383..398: 0.4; 41.3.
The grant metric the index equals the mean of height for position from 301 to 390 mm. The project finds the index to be 36.1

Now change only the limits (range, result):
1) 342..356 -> 38.3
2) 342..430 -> 41.2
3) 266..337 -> 32.8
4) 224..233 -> 35.6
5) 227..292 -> 36.7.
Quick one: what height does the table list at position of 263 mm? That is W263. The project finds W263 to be 36.42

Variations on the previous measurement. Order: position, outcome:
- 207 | 40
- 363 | 39.79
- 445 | 49.03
